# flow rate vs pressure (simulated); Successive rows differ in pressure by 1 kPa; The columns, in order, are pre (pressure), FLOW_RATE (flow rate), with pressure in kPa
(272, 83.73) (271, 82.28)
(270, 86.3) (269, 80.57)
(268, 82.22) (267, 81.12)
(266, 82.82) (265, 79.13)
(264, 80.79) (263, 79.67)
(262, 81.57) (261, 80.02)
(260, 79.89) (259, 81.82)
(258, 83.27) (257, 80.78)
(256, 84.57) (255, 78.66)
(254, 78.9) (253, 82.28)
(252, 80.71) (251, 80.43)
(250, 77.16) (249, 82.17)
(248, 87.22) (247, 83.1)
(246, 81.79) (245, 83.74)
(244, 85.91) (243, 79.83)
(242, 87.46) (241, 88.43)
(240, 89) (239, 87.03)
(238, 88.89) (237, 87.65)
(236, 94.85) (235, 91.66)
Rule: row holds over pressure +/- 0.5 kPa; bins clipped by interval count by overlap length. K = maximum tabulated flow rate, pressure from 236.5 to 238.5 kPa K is 88.89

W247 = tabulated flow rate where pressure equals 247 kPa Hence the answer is 83.1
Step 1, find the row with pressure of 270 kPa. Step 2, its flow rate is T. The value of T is 86.3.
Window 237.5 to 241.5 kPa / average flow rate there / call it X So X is 88.3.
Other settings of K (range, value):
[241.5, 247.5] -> 87.46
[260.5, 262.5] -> 81.57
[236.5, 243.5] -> 89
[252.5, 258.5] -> 84.57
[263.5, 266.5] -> 82.82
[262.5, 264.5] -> 80.79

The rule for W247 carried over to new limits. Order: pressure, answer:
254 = 78.9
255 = 78.66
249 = 82.17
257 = 80.78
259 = 81.82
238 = 88.89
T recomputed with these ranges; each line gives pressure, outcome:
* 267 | 81.12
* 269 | 80.57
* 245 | 83.74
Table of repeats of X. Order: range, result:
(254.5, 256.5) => 81.6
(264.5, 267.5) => 81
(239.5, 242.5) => 88.3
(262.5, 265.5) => 79.9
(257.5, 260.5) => 81.7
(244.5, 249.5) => 83.6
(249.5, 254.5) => 79.9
